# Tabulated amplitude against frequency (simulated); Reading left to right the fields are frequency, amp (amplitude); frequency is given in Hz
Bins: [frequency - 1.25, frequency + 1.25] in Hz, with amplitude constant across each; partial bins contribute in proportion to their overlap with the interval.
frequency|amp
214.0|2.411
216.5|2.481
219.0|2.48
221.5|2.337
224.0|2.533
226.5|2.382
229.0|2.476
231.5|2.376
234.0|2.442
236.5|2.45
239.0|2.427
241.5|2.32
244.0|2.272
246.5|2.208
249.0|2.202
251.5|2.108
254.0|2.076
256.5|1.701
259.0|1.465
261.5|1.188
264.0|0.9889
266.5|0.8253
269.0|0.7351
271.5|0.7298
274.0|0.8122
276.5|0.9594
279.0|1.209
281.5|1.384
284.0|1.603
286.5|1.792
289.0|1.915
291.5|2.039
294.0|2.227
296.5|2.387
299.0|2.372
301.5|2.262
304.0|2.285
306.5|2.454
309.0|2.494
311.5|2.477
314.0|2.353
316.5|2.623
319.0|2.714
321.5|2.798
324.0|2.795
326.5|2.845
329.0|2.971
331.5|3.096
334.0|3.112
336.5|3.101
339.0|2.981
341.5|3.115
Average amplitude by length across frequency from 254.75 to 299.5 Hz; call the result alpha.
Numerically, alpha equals 1.45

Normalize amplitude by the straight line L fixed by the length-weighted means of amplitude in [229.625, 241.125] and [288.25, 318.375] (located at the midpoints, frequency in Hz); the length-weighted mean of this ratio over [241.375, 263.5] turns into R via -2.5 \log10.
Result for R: 0.26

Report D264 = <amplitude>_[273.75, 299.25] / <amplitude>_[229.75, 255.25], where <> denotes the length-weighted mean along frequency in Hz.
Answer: 0.7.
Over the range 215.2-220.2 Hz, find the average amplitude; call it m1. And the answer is 2.48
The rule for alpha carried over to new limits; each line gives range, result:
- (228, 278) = 1.73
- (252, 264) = 1.57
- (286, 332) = 2.47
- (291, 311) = 2.33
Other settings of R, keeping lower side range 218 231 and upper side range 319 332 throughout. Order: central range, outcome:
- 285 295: 0.35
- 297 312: 0.17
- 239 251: 0.12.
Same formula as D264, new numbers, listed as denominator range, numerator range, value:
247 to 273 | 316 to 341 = 2.06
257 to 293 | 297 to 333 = 2.04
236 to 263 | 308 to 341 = 1.39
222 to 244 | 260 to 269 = 0.40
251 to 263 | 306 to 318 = 1.49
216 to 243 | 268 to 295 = 0.58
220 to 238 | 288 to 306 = 0.92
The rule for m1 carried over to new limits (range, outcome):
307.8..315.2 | 2.44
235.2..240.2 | 2.44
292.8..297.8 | 2.31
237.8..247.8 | 2.31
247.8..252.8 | 2.15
